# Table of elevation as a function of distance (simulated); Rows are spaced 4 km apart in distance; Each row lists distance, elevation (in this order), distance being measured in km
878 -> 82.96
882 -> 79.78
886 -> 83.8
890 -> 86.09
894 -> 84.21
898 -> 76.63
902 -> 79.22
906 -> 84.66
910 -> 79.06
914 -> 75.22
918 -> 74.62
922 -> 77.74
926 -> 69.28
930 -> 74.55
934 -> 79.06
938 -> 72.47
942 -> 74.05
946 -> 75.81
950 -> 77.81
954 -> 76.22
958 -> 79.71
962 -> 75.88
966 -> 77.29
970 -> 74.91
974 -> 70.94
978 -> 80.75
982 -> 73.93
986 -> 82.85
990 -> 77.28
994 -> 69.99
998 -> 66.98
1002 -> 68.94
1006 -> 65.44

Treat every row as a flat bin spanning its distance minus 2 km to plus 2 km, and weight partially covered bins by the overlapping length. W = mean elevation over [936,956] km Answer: 75.3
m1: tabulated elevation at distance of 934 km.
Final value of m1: 79.06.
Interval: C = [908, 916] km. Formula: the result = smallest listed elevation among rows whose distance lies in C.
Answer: 75.22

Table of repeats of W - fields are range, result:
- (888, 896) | 85.2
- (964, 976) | 74.4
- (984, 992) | 80.1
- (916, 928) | 73.9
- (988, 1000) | 71.4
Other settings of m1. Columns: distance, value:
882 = 79.78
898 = 76.63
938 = 72.47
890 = 86.09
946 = 75.81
